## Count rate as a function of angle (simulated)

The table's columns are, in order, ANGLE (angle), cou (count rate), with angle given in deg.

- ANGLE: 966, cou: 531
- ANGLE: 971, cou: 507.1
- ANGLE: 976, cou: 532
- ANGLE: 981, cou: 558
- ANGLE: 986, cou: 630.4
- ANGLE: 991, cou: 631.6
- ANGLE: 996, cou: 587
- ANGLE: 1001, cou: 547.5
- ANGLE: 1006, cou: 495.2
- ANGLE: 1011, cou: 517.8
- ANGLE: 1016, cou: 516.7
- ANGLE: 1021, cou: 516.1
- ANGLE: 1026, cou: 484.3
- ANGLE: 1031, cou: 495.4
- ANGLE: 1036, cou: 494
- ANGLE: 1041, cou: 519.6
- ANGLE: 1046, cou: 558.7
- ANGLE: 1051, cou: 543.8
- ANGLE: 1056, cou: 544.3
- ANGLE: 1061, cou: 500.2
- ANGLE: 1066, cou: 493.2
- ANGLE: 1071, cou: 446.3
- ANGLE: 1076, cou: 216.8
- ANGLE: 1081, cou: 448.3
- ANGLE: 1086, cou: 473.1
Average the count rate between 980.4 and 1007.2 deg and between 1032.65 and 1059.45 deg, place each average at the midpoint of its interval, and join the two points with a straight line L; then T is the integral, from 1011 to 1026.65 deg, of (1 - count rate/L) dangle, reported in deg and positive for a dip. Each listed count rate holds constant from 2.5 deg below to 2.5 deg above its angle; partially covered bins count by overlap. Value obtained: 1.3 deg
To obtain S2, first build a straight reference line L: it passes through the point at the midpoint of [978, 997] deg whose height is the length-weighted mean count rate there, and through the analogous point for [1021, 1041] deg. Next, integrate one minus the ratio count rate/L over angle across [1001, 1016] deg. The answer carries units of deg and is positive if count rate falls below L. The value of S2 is 1.0 deg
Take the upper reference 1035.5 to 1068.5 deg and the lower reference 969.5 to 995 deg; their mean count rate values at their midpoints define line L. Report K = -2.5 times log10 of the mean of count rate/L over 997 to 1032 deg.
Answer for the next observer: 0.08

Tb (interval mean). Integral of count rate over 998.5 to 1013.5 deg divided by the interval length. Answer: 520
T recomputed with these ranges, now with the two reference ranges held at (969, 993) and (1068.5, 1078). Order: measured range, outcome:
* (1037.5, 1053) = -4.9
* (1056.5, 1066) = -3.6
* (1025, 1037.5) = -1.3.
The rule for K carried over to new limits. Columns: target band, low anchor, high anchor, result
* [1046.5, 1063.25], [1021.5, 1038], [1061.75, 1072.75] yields -0.11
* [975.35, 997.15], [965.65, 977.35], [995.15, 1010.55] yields -0.13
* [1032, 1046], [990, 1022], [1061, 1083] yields -0.09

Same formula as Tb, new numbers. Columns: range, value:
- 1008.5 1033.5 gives 506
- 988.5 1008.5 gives 565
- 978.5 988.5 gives 594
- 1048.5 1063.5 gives 529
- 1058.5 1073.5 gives 480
